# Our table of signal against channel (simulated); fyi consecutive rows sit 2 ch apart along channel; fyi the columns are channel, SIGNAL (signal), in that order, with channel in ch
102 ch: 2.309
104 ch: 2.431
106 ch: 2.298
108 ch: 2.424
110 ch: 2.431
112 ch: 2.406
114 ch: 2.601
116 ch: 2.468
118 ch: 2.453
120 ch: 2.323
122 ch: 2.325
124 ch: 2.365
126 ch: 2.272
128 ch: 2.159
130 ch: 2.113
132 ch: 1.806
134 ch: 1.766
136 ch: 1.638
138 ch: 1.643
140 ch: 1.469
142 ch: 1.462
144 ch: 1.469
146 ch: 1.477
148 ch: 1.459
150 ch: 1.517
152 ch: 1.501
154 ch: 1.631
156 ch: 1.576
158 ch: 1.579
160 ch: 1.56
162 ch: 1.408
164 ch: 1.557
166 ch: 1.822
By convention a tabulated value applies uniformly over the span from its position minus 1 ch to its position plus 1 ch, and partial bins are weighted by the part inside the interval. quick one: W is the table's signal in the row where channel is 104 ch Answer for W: 2.431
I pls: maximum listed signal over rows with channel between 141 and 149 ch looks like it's 1.477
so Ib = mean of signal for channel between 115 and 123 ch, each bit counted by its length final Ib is 2.39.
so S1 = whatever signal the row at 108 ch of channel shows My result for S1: 2.424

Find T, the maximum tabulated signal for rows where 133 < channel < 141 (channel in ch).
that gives 1.766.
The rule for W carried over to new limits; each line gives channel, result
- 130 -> 2.113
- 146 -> 1.477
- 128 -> 2.159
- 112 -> 2.406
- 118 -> 2.453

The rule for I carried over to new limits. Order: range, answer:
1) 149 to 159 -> 1.631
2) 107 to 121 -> 2.601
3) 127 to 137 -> 2.159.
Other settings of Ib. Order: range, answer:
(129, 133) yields 1.96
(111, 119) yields 2.48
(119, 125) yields 2.34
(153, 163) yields 1.55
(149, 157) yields 1.56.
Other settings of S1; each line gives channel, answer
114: 2.601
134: 1.766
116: 2.468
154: 1.631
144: 1.469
